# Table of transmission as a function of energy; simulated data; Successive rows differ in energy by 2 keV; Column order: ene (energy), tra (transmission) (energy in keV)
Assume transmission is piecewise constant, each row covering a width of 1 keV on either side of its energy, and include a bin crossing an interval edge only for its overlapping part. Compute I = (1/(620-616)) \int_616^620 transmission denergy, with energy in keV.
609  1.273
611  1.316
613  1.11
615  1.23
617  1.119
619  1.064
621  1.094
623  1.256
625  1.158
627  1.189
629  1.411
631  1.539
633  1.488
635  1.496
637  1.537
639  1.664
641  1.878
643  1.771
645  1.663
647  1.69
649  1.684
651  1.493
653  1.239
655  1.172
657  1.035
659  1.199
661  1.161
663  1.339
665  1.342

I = 1.09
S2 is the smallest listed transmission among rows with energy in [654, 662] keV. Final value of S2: 1.035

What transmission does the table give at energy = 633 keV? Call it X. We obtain 1.488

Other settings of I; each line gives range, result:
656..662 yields 1.13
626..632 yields 1.38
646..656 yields 1.46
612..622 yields 1.12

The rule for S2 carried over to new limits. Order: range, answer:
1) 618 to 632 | 1.064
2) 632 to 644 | 1.488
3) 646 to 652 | 1.493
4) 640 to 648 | 1.663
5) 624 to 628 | 1.158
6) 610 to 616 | 1.11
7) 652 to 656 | 1.172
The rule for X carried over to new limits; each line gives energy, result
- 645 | 1.663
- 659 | 1.199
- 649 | 1.684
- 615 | 1.23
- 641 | 1.878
